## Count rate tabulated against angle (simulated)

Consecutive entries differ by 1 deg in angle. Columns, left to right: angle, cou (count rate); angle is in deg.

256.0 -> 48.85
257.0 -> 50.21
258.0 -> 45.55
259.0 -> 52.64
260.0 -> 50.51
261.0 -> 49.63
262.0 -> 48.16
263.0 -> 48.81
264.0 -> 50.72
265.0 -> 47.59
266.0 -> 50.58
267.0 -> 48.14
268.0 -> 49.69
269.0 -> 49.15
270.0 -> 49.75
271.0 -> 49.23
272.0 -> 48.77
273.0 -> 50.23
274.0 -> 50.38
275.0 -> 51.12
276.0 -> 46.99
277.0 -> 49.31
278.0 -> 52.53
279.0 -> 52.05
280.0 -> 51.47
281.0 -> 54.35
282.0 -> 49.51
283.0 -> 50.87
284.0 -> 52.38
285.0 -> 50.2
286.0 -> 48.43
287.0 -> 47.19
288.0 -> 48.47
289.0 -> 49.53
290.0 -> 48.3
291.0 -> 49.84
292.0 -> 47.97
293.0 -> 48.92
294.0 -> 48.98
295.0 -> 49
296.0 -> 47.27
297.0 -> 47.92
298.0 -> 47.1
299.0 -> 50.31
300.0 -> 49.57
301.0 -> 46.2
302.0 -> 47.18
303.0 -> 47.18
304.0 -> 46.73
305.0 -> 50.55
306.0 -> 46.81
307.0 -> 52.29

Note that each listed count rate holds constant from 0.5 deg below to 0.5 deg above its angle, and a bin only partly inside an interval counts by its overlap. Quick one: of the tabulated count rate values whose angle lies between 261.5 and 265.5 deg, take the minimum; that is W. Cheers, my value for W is 47.59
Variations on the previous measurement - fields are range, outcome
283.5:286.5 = 48.43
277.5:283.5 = 49.51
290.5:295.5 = 47.97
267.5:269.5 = 49.15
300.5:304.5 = 46.2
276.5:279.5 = 49.31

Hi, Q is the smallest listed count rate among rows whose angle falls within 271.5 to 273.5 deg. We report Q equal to 48.77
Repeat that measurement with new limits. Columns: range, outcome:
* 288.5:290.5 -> 48.3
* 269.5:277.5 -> 46.99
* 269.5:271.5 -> 49.23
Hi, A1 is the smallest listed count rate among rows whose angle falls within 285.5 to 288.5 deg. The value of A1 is 47.19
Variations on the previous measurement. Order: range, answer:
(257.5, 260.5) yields 45.55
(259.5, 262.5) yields 48.16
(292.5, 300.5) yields 47.1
